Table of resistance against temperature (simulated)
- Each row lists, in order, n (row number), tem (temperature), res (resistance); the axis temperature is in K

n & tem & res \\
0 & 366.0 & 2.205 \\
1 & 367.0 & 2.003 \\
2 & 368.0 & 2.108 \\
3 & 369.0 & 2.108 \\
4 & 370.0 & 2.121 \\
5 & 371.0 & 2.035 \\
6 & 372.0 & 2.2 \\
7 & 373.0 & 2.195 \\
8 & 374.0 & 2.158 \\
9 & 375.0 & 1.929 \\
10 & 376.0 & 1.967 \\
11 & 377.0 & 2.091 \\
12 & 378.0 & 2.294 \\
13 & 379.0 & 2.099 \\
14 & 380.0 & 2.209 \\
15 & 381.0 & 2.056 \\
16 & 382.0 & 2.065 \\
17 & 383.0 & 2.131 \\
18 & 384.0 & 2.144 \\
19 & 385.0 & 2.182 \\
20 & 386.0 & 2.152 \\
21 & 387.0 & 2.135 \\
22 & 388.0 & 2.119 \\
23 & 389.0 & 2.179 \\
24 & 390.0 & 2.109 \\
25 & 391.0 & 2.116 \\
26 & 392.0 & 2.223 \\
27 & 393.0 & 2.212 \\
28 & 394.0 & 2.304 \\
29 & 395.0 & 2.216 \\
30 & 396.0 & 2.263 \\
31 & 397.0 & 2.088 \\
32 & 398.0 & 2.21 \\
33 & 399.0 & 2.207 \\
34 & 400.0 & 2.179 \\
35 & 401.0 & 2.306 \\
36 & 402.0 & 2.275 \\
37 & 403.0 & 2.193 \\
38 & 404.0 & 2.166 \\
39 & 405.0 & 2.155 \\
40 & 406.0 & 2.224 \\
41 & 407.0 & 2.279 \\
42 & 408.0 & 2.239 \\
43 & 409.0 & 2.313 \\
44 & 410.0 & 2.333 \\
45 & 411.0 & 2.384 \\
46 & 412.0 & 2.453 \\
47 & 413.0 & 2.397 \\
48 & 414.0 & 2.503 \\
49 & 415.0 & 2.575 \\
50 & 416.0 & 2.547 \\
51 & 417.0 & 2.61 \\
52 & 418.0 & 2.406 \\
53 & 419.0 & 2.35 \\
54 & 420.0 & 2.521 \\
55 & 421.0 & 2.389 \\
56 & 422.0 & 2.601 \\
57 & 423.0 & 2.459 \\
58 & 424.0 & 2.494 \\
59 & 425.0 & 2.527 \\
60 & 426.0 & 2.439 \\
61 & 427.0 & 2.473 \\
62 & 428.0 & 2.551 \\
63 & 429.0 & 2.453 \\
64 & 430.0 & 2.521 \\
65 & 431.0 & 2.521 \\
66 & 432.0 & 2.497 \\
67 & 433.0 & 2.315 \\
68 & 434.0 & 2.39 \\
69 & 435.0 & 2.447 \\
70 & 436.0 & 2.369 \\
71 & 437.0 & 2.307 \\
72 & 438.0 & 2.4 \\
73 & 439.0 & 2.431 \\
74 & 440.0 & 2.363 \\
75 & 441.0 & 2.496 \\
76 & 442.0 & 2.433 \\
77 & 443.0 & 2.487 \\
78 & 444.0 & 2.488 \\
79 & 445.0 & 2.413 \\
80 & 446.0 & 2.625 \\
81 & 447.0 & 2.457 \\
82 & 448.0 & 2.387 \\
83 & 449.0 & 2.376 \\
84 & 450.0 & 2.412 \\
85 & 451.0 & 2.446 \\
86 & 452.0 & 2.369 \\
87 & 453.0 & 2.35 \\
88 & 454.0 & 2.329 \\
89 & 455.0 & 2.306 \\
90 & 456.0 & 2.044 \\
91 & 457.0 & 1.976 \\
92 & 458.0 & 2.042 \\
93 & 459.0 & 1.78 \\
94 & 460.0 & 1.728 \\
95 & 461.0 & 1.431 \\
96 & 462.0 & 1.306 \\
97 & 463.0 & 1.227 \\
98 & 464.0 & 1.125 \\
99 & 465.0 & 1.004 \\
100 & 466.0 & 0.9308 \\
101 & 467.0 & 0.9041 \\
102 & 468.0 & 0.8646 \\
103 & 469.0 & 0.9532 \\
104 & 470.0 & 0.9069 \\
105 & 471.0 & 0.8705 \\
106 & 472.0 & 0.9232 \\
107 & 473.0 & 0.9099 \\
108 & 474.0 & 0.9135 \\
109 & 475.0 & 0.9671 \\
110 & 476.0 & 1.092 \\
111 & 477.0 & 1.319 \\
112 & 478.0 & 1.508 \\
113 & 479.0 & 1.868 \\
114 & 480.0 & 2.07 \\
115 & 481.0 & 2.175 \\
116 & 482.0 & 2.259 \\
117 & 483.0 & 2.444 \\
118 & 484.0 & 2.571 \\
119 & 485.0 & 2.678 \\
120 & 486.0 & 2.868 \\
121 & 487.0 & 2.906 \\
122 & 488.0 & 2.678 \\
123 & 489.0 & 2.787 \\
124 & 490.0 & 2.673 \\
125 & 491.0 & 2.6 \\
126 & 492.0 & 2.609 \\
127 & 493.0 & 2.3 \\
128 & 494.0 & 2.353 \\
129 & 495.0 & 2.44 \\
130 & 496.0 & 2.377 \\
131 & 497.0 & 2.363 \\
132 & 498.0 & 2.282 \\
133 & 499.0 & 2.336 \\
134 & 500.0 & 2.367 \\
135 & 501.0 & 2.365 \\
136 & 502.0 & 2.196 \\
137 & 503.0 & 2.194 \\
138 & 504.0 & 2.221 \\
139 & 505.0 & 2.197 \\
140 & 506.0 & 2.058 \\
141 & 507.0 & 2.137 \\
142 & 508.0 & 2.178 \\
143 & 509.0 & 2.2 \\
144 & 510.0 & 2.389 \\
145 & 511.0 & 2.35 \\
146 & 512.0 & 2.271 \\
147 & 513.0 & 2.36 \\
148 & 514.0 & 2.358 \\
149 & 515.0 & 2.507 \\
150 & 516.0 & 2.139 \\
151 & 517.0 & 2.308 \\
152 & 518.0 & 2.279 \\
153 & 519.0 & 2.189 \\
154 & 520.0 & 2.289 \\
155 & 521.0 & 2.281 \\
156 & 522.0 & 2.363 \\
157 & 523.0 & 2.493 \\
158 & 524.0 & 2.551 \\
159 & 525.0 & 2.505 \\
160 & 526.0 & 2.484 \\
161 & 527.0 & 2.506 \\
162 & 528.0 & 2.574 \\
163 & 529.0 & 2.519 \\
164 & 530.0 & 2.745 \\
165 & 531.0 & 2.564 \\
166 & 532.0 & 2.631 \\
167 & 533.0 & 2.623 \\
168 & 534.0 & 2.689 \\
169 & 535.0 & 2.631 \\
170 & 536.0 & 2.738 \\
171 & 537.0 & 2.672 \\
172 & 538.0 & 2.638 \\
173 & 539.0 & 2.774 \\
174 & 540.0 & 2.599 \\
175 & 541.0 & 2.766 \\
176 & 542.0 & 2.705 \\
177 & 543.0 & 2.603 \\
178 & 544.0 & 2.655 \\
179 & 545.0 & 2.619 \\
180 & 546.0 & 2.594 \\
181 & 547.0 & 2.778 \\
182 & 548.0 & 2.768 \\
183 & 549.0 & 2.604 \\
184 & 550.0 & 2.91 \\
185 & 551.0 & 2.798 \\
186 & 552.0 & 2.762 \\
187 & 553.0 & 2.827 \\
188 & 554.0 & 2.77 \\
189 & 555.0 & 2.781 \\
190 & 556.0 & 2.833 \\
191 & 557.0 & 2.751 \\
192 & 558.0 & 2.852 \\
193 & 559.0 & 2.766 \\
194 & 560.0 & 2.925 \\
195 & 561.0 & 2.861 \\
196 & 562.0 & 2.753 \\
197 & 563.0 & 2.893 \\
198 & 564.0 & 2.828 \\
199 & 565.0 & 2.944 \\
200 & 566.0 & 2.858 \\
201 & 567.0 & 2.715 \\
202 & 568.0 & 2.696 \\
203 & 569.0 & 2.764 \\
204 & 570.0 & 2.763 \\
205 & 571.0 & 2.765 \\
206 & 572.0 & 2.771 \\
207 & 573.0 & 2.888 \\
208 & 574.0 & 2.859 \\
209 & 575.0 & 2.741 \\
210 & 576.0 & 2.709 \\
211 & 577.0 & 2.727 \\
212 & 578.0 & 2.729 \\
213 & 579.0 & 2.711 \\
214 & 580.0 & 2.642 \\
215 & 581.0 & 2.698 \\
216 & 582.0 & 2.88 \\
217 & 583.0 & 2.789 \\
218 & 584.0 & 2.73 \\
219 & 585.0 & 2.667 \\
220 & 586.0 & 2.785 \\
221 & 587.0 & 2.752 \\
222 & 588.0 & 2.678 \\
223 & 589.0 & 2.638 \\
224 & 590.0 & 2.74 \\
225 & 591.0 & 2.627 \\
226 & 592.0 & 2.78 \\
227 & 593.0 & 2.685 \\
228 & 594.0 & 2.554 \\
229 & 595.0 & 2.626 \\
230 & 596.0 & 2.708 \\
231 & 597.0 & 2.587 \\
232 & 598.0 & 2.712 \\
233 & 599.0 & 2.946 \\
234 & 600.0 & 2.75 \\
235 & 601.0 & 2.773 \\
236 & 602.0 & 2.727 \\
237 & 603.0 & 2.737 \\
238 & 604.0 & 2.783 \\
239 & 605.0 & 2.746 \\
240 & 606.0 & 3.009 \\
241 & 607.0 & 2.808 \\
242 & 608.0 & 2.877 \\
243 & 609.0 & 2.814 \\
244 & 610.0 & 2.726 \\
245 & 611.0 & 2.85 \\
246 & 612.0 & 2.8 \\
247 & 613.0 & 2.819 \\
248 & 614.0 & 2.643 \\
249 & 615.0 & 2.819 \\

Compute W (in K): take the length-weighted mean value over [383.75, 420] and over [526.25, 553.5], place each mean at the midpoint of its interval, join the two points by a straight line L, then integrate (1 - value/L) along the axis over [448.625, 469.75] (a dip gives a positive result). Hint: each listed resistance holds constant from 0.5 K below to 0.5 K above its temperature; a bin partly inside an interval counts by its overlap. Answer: 6.4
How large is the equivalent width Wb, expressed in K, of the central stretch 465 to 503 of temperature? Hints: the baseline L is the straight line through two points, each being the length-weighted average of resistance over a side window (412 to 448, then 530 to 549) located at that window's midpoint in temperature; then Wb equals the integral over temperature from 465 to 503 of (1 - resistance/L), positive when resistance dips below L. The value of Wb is 9.5 K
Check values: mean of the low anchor 2.46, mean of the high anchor 2.67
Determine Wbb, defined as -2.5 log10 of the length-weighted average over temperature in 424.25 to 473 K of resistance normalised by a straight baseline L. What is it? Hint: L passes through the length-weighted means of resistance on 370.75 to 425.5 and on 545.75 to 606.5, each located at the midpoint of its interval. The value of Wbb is 0.18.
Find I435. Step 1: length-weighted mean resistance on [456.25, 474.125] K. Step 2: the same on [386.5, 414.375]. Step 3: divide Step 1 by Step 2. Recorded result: 0.5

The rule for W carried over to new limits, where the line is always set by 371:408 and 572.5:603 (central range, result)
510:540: 0.8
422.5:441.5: -1.3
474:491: 2.0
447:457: 0.1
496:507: 1.0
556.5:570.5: -0.8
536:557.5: -0.9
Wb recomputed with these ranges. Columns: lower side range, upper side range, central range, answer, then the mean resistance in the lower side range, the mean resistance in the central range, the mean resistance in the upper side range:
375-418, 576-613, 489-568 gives 0.97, 2.23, 2.55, 2.74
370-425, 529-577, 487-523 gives 3.33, 2.25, 2.35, 2.75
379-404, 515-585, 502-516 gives 1.59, 2.18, 2.26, 2.67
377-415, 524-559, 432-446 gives -0.37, 2.22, 2.42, 2.68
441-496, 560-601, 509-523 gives -0.16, 1.95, 2.32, 2.75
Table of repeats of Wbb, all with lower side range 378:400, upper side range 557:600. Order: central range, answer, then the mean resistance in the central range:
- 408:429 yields -0.09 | 2.46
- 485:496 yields -0.06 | 2.61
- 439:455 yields -0.04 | 2.42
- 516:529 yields 0.08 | 2.4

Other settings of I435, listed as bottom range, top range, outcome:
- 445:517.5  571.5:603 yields 1.35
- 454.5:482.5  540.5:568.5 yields 1.97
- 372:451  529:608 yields 1.18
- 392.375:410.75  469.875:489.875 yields 0.84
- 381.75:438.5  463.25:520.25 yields 0.86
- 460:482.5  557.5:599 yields 2.18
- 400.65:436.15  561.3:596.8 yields 1.14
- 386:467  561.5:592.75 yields 1.23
